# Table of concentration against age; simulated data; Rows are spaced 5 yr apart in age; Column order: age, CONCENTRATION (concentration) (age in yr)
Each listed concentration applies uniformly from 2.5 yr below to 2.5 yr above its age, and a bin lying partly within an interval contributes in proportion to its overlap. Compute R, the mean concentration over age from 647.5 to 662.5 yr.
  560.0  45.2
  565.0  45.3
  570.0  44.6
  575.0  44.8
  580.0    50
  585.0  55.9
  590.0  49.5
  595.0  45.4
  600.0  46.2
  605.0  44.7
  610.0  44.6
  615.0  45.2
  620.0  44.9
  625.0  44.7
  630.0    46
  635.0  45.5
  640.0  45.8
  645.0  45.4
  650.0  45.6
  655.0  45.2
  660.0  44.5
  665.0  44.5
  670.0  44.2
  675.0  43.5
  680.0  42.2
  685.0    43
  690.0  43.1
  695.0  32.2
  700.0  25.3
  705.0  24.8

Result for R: 45.1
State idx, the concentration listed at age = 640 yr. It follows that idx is 45.8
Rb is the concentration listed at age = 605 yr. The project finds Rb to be 44.7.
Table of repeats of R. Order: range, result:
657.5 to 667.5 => 44.5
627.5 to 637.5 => 45.8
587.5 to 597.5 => 47.5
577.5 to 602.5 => 49.4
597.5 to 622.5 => 45.1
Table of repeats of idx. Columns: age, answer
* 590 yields 49.5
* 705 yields 24.8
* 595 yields 45.4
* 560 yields 45.2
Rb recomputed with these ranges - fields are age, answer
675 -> 43.5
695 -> 32.2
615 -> 45.2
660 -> 44.5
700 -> 25.3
